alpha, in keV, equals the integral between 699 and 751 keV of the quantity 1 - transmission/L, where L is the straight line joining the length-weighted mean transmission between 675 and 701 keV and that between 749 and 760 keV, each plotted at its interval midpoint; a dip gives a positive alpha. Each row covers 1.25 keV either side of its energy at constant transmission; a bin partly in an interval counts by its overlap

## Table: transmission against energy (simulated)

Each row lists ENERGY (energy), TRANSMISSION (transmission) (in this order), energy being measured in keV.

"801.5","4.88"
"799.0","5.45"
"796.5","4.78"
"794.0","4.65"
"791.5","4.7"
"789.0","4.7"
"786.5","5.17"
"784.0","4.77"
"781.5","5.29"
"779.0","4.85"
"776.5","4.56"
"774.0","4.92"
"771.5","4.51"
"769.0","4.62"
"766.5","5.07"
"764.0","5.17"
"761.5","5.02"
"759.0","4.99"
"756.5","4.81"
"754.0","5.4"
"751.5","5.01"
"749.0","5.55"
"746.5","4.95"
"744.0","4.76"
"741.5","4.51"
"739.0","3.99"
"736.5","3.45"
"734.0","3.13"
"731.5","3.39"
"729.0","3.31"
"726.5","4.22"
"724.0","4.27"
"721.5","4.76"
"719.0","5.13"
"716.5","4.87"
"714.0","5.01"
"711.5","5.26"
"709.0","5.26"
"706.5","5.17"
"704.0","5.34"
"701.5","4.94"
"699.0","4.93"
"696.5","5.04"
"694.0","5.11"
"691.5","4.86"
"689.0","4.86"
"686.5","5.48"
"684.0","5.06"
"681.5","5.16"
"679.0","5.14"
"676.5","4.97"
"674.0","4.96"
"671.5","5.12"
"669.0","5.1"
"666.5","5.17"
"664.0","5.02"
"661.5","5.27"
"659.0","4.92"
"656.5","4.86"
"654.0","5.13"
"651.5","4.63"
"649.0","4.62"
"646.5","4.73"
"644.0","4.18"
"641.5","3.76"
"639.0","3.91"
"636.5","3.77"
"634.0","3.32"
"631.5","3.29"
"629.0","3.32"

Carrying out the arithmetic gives 5.2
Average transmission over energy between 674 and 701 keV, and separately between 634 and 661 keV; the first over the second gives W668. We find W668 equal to 1.14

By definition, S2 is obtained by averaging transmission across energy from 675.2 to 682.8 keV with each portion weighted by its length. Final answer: 5.09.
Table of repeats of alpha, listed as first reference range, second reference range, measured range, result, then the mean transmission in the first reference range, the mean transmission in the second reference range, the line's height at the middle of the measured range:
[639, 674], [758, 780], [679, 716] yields -2.26 keV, 4.78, 4.86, 4.81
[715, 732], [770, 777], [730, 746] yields 1.88 keV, 4.33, 4.67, 4.43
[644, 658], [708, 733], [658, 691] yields -2.98 keV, 4.74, 4.53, 4.67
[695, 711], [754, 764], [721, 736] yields 3.83 keV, 5.12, 5.03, 5.08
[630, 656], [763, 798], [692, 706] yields -2.01 keV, 4.15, 4.84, 4.43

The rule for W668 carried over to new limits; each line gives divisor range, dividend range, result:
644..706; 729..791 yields 0.93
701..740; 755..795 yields 1.09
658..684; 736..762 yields 0.94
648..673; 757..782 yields 0.98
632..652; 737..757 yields 1.19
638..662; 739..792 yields 1.07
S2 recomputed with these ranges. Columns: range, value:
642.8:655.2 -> 4.66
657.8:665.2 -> 5.07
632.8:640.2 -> 3.67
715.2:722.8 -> 4.92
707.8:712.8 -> 5.26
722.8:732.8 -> 3.79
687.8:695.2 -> 4.94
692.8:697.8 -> 5.07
